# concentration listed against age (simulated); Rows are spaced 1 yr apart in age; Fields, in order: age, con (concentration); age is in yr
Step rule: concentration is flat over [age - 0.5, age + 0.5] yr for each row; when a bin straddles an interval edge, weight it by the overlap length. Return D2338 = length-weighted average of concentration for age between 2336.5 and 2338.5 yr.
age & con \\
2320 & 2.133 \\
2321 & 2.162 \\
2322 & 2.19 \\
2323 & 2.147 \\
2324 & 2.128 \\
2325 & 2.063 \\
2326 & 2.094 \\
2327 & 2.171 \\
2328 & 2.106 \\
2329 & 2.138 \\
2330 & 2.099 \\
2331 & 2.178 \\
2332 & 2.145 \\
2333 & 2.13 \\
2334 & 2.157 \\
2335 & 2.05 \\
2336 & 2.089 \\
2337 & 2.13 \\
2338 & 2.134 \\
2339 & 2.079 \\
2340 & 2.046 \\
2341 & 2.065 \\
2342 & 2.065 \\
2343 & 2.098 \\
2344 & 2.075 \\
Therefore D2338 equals 2.13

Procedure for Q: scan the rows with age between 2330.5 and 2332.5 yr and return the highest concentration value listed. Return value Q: 2.178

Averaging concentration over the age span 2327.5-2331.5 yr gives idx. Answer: 2.13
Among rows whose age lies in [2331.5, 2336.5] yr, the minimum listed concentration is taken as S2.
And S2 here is 2.05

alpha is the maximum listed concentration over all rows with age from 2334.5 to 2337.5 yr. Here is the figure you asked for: 2.13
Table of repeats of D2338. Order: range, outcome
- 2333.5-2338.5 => 2.11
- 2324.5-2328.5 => 2.11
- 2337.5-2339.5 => 2.11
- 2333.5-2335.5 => 2.1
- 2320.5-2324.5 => 2.16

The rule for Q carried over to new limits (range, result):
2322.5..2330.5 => 2.171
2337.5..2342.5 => 2.134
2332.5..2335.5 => 2.157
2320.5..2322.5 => 2.19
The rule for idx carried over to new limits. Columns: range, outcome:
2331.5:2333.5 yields 2.14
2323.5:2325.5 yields 2.1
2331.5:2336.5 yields 2.11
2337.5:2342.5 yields 2.08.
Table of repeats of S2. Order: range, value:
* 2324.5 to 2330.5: 2.063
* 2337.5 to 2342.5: 2.046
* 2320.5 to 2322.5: 2.162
